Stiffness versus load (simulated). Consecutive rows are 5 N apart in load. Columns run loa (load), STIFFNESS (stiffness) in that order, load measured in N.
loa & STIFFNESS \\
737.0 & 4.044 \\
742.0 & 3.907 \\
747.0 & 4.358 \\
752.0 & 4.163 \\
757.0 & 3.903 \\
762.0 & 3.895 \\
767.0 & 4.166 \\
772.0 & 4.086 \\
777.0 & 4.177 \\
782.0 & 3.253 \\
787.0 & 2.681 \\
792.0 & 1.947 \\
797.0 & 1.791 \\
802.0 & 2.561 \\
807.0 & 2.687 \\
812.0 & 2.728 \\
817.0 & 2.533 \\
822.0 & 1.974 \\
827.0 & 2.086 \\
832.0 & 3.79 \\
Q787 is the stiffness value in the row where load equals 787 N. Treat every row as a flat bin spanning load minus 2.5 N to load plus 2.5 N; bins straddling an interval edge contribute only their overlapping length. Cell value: 2.681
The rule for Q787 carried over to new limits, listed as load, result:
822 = 1.974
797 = 1.791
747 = 4.358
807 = 2.687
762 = 3.895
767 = 4.166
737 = 4.044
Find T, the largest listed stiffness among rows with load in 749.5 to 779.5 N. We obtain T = 4.177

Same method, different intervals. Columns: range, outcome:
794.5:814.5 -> 2.728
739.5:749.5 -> 4.358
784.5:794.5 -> 2.681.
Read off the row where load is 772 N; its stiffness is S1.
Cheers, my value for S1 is 4.086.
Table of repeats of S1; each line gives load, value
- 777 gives 4.177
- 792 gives 1.947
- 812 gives 2.728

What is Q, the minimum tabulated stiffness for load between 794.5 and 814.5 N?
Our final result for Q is 1.791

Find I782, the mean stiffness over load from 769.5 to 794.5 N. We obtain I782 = 3.23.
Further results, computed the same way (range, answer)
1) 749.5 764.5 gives 3.99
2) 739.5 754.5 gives 4.14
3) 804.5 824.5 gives 2.48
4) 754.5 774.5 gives 4.01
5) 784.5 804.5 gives 2.25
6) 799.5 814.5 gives 2.66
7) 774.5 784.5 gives 3.71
